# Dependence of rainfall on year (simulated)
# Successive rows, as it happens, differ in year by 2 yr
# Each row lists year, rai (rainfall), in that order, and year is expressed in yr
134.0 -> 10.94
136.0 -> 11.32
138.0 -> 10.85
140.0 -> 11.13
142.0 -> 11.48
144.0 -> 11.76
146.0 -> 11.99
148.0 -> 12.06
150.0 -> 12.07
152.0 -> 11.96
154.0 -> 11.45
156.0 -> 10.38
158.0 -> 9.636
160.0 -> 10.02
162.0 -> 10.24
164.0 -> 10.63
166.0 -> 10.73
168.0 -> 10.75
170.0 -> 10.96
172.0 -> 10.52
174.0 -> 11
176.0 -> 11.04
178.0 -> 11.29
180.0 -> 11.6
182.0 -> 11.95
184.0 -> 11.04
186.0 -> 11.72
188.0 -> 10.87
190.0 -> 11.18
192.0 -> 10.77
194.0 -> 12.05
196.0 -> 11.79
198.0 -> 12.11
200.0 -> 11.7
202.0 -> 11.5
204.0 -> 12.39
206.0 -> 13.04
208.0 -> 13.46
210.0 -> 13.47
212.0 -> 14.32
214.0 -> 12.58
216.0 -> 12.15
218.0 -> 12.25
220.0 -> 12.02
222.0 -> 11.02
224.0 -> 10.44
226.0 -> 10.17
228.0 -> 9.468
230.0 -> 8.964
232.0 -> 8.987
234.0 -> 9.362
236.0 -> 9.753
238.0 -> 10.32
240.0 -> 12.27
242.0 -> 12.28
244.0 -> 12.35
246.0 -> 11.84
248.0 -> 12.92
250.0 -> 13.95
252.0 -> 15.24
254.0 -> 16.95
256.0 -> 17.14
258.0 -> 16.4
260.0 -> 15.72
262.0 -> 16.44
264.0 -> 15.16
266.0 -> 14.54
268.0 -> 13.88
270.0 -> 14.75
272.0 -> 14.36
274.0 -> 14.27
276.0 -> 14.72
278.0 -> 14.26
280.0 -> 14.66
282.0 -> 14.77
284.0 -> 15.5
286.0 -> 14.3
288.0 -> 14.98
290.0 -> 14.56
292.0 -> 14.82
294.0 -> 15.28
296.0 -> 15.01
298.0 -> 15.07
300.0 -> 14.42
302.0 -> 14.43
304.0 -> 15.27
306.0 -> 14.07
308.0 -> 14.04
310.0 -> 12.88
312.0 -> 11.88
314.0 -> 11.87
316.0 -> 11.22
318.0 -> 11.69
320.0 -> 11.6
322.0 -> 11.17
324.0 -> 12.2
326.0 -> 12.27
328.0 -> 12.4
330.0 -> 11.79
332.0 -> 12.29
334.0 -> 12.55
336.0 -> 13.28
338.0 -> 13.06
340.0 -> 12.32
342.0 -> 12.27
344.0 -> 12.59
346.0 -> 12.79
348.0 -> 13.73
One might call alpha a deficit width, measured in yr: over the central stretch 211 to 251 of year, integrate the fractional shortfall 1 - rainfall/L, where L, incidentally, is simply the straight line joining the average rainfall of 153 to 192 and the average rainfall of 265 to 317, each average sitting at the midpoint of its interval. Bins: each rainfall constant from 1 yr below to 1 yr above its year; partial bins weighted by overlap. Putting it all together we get 3.7 yr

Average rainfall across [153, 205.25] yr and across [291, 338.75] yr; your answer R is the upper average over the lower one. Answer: 1.18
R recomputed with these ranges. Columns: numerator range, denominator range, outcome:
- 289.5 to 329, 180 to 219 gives 1.10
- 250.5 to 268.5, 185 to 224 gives 1.30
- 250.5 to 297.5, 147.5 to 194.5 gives 1.37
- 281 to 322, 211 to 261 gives 1.12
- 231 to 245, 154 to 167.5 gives 1.04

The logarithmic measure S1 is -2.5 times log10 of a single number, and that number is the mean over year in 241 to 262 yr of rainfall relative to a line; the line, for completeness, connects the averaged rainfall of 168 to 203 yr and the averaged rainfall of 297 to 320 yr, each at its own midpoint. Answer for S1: -0.18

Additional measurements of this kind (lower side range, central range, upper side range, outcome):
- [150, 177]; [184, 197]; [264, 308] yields 0.02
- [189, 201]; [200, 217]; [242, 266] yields -0.04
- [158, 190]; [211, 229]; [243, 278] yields 0.12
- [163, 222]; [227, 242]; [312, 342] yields 0.18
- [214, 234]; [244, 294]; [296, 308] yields -0.15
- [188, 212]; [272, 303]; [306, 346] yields -0.20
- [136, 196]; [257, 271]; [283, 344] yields -0.21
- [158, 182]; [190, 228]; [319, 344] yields -0.08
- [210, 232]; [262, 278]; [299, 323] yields -0.20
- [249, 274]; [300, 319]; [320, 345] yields 0.02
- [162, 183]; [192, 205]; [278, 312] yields -0.01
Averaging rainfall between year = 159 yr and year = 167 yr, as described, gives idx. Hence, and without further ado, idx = 10.4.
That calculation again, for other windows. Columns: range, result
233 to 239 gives 9.81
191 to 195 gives 11.4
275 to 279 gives 14.5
